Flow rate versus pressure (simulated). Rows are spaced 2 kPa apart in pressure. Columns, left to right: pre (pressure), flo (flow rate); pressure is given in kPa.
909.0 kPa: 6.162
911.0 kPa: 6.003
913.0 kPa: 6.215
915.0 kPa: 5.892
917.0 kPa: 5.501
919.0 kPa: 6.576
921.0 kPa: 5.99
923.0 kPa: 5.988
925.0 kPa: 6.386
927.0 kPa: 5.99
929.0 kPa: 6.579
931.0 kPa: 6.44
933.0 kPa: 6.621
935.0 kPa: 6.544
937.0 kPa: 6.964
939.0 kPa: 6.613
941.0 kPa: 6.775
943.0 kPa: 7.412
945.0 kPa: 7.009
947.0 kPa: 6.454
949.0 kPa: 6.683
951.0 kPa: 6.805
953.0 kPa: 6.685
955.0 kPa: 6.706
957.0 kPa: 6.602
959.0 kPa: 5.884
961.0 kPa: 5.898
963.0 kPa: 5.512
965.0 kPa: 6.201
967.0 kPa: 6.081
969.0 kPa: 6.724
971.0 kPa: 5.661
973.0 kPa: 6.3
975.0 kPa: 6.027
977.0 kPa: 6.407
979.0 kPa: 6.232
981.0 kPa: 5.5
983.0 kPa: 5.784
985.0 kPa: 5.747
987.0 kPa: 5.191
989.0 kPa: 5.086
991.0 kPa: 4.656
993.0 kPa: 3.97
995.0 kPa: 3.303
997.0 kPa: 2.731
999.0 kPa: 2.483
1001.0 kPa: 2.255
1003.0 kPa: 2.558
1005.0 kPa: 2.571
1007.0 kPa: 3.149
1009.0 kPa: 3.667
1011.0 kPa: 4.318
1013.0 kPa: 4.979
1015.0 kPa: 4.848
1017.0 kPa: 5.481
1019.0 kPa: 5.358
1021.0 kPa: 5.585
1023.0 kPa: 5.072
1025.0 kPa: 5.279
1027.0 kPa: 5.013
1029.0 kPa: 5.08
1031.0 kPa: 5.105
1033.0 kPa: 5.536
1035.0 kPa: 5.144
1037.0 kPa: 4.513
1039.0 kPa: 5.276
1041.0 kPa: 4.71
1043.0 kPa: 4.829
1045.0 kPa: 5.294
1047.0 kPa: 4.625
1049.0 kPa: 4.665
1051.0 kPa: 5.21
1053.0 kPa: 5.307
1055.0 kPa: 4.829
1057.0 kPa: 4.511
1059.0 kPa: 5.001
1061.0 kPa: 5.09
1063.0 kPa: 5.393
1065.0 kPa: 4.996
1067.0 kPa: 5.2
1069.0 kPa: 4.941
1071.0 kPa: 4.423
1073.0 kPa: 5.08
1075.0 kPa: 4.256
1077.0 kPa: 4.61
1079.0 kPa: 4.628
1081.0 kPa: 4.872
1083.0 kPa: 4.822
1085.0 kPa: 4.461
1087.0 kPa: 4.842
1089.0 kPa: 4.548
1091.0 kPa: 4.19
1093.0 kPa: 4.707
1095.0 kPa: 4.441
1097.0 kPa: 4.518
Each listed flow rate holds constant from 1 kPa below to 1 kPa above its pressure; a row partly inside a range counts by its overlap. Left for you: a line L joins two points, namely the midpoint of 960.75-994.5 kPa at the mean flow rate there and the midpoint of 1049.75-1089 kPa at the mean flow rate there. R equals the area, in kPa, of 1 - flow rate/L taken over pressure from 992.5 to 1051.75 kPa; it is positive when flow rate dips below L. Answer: 9.31 kPa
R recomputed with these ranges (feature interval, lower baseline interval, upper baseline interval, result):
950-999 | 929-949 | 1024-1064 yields 4.8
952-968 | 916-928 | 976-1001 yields -2.8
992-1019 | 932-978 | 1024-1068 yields 9.6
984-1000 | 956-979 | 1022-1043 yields 4.4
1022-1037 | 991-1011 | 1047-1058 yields -3.8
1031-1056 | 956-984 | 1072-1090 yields 0.7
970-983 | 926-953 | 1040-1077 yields 0.3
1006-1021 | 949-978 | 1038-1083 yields 2.5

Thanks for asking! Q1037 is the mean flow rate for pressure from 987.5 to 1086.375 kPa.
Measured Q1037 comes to 4.59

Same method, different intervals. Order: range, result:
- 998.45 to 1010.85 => 2.9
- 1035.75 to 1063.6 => 4.94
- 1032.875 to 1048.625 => 4.95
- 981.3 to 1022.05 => 4.21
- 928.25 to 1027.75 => 5.45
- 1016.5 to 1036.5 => 5.24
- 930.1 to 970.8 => 6.51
